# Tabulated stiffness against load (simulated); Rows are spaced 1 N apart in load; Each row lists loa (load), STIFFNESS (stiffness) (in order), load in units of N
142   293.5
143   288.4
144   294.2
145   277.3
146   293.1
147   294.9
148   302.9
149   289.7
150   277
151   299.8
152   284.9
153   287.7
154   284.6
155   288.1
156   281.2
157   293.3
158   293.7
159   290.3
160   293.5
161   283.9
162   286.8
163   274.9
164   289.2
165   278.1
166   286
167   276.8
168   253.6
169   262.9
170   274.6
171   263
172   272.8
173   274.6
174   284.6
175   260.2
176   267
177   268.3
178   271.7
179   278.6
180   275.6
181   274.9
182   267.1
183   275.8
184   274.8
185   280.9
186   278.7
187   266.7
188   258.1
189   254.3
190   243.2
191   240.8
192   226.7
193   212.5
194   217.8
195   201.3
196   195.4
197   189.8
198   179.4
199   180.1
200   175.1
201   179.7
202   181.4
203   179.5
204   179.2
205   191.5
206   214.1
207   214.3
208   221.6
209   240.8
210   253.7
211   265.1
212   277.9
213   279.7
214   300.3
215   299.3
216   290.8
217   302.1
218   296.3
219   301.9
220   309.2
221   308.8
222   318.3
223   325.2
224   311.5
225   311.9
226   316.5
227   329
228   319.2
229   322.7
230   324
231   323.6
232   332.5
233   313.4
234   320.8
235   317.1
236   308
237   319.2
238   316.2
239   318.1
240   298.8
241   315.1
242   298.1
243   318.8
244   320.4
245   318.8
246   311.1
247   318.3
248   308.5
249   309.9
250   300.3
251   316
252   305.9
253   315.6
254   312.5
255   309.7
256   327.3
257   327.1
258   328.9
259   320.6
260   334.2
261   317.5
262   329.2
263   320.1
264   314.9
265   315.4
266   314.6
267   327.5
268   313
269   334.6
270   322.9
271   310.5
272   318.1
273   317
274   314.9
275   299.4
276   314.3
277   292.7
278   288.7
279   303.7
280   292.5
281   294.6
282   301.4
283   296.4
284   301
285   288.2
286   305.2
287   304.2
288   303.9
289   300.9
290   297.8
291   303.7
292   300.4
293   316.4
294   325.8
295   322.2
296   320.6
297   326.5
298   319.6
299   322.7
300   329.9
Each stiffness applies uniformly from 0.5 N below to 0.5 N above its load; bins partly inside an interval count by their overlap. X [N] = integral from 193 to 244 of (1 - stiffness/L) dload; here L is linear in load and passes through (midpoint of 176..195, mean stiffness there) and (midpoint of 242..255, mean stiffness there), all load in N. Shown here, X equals 2.9 N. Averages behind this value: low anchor 258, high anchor 312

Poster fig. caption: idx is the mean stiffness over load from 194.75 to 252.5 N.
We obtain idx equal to 280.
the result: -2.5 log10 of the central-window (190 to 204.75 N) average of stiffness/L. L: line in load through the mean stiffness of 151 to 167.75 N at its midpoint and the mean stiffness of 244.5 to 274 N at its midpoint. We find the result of 0.45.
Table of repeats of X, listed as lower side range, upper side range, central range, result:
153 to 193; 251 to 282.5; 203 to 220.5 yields 1.9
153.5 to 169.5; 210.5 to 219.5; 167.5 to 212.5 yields 7.3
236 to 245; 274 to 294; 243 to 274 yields -1.0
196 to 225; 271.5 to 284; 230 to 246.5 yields -2.7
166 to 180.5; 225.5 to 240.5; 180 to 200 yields 3.3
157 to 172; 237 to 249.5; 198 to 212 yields 4.2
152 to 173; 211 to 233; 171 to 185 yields 0.7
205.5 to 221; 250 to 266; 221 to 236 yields -1.6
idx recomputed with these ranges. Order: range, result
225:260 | 317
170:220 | 247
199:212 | 210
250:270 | 320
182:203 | 226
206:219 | 269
